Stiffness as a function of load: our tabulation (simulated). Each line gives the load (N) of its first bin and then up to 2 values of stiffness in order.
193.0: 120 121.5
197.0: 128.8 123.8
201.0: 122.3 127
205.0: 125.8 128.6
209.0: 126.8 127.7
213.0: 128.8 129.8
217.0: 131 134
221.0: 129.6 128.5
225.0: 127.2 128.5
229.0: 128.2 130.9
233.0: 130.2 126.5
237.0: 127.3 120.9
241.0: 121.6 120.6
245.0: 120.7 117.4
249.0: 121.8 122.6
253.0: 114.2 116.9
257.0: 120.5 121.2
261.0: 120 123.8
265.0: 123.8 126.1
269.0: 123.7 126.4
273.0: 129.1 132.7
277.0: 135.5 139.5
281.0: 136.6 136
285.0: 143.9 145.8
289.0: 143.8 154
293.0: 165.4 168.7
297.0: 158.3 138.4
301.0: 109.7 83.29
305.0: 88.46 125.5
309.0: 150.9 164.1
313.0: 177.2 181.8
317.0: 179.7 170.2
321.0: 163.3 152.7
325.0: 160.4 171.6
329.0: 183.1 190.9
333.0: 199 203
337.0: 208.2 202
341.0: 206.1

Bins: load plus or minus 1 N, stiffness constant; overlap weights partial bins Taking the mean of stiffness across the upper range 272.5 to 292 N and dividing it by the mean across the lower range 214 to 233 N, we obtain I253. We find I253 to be 1.08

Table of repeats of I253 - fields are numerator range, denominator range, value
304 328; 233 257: 1.30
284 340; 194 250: 1.27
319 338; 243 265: 1.50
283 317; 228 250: 1.16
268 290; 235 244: 1.10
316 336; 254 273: 1.44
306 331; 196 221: 1.30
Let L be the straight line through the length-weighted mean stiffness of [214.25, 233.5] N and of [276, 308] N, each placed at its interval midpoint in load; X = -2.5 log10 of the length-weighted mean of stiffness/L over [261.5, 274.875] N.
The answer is 0.07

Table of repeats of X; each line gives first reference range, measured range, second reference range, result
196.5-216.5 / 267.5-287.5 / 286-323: 0.06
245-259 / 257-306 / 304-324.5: 0.03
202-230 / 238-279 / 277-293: 0.12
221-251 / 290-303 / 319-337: 0.12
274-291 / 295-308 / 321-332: 0.25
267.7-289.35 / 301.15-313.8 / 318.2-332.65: 0.22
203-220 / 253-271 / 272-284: 0.10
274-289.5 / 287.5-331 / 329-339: 0.12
